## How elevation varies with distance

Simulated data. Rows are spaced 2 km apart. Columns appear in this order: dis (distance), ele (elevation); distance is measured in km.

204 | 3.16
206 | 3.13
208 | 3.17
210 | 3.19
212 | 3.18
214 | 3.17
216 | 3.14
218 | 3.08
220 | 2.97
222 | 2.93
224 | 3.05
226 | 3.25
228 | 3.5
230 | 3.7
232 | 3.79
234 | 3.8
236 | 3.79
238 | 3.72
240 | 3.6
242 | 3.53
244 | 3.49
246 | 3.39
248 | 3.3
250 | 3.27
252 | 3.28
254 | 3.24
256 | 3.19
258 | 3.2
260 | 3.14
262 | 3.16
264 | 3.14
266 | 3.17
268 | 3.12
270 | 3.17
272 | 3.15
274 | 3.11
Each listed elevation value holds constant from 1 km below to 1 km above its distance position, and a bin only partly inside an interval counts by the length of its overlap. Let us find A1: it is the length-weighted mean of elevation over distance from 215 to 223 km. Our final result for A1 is 3.03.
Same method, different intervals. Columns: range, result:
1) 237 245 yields 3.58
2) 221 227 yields 3.08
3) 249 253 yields 3.27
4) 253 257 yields 3.21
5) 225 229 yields 3.38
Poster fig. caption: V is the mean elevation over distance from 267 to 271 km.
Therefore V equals 3.15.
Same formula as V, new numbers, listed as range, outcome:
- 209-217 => 3.17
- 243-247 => 3.44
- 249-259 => 3.24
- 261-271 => 3.15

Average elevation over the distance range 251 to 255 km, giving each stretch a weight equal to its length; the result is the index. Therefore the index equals 3.26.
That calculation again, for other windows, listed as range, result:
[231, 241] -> 3.74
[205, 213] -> 3.17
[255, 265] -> 3.17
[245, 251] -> 3.32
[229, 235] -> 3.76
